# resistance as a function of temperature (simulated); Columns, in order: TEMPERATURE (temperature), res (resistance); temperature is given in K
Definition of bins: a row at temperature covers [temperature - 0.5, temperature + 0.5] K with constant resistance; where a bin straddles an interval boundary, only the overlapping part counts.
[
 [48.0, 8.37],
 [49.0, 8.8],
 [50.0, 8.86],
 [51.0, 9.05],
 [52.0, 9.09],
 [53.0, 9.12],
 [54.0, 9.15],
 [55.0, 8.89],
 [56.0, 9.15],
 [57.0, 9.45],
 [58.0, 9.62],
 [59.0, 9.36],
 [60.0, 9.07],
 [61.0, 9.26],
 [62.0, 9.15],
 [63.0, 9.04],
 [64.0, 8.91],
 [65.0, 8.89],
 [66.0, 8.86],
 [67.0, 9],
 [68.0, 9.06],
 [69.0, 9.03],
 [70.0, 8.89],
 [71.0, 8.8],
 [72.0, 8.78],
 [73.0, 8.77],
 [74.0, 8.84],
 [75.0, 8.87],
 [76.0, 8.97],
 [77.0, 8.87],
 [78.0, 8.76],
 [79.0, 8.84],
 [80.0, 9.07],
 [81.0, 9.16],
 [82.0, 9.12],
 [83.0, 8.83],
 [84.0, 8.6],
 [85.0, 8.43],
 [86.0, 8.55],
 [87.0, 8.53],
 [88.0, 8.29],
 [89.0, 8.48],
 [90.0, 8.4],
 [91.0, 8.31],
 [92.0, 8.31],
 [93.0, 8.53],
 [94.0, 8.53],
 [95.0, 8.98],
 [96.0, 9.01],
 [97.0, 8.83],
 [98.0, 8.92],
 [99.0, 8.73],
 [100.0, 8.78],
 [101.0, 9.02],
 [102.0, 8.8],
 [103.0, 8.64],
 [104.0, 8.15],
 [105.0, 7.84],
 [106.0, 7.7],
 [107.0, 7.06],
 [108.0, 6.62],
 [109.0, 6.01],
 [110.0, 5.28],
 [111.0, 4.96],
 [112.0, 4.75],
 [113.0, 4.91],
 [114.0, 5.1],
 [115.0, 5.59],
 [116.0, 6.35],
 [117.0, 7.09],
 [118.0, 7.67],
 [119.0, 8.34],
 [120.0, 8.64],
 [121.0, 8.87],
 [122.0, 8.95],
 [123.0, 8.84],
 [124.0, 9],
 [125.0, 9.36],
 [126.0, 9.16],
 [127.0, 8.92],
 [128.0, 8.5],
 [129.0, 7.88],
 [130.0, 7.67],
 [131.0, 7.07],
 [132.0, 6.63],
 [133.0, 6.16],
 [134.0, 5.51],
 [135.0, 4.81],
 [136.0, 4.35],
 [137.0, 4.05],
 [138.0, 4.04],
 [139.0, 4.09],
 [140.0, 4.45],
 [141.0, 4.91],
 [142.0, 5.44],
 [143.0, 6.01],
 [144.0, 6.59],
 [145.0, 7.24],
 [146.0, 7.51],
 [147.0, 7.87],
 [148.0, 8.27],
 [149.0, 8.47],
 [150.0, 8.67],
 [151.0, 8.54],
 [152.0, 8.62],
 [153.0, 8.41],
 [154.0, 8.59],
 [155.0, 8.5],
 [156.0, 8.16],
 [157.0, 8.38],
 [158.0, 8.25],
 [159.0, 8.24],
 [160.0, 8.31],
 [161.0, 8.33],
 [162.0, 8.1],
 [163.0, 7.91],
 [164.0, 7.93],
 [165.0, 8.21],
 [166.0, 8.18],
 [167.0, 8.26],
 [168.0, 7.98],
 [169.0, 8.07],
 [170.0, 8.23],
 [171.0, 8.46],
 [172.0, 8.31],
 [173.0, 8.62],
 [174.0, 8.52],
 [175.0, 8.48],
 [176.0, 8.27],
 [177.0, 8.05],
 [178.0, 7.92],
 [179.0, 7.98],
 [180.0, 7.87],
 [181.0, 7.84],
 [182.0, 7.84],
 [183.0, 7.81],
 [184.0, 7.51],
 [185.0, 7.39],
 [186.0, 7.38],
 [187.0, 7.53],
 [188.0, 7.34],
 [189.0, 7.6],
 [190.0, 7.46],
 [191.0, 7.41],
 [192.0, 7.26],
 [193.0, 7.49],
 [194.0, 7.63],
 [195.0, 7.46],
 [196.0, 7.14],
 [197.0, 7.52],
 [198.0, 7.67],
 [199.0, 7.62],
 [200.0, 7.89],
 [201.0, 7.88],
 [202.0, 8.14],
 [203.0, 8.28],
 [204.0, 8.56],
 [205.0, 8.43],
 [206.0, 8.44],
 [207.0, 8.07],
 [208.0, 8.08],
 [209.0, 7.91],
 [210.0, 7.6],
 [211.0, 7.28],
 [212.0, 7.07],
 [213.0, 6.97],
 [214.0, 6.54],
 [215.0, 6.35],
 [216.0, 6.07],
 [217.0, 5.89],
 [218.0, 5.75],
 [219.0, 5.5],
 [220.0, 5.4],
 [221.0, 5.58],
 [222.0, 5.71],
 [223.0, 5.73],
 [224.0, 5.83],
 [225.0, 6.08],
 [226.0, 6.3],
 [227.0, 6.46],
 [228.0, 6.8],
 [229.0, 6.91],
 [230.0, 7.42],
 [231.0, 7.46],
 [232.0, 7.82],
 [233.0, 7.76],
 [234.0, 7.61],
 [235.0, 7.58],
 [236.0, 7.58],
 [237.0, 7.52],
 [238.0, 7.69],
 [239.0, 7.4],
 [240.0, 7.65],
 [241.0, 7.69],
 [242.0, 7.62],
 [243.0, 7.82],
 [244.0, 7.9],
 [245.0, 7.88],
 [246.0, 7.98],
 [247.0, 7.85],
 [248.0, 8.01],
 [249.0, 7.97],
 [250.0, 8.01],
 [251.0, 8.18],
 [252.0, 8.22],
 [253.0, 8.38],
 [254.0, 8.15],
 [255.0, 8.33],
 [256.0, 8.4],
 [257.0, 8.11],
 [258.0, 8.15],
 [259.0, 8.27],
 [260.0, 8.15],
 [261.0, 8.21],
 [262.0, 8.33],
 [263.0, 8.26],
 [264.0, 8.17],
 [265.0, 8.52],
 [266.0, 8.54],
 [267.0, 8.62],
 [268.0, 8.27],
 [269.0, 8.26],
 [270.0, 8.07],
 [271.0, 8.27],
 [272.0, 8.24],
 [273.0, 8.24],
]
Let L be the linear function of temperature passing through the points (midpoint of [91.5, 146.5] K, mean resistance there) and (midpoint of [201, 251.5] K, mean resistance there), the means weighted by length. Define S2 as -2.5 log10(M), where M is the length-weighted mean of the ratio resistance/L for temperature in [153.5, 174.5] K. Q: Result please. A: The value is -0.15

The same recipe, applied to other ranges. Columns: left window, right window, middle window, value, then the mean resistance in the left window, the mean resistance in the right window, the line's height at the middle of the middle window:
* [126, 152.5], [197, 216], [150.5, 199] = -0.114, 6.67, 7.66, 7.2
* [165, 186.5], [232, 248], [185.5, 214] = 0.036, 8.05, 7.72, 7.92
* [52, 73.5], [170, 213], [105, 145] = 0.267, 9.06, 7.83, 8.46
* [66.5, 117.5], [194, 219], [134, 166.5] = 0.085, 8.07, 7.41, 7.73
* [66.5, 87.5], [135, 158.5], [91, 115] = 0.087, 8.85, 6.89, 8.12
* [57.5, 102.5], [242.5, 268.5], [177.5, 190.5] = 0.108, 8.84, 8.18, 8.45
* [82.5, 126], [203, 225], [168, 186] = -0.124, 7.89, 6.82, 7.18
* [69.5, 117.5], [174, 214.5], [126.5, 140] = 0.287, 8.01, 7.73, 7.9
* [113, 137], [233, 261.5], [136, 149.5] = 0.224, 7.29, 7.94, 7.38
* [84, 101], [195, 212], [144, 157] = 0.006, 8.61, 7.87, 8.22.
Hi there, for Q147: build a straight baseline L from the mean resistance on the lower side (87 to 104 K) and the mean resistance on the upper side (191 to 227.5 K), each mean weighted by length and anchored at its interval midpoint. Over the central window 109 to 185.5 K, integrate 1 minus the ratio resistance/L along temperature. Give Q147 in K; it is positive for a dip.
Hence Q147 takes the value 4.55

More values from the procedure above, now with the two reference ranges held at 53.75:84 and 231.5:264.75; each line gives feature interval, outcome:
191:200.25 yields 0.9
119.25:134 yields 0.9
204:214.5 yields 0.7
